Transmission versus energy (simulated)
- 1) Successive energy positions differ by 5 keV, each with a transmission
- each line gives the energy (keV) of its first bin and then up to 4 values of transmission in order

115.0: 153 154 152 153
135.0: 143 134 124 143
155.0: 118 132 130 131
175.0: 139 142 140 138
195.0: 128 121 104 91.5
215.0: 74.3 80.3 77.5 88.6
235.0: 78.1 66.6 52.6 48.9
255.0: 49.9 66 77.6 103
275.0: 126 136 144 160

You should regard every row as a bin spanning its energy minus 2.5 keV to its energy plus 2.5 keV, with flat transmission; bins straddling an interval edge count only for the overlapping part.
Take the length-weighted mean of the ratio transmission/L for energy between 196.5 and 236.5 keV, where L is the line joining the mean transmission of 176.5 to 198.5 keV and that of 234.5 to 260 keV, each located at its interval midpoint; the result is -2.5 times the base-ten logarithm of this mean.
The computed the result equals 0.085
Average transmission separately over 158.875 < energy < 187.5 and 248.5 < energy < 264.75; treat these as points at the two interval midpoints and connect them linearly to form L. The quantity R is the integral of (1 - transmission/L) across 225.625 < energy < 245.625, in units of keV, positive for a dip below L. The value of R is 1.2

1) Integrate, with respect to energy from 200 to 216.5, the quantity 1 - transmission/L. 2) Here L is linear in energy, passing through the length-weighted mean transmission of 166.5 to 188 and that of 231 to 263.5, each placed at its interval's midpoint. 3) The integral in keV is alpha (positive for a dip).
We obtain 1.5 keV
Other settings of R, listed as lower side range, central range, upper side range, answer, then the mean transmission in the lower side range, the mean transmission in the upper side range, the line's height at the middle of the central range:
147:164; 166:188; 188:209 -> -2.1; 131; 120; 125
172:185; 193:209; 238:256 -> -0.4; 140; 54.5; 112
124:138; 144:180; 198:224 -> -1.6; 148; 92.7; 127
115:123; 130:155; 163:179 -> 1.6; 154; 134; 145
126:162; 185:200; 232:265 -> -4.5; 136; 62.1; 102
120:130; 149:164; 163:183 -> 1.3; 153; 136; 142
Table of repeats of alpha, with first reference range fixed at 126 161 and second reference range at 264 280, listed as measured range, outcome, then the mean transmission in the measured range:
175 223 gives 4.25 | 114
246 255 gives 5.08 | 49.8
